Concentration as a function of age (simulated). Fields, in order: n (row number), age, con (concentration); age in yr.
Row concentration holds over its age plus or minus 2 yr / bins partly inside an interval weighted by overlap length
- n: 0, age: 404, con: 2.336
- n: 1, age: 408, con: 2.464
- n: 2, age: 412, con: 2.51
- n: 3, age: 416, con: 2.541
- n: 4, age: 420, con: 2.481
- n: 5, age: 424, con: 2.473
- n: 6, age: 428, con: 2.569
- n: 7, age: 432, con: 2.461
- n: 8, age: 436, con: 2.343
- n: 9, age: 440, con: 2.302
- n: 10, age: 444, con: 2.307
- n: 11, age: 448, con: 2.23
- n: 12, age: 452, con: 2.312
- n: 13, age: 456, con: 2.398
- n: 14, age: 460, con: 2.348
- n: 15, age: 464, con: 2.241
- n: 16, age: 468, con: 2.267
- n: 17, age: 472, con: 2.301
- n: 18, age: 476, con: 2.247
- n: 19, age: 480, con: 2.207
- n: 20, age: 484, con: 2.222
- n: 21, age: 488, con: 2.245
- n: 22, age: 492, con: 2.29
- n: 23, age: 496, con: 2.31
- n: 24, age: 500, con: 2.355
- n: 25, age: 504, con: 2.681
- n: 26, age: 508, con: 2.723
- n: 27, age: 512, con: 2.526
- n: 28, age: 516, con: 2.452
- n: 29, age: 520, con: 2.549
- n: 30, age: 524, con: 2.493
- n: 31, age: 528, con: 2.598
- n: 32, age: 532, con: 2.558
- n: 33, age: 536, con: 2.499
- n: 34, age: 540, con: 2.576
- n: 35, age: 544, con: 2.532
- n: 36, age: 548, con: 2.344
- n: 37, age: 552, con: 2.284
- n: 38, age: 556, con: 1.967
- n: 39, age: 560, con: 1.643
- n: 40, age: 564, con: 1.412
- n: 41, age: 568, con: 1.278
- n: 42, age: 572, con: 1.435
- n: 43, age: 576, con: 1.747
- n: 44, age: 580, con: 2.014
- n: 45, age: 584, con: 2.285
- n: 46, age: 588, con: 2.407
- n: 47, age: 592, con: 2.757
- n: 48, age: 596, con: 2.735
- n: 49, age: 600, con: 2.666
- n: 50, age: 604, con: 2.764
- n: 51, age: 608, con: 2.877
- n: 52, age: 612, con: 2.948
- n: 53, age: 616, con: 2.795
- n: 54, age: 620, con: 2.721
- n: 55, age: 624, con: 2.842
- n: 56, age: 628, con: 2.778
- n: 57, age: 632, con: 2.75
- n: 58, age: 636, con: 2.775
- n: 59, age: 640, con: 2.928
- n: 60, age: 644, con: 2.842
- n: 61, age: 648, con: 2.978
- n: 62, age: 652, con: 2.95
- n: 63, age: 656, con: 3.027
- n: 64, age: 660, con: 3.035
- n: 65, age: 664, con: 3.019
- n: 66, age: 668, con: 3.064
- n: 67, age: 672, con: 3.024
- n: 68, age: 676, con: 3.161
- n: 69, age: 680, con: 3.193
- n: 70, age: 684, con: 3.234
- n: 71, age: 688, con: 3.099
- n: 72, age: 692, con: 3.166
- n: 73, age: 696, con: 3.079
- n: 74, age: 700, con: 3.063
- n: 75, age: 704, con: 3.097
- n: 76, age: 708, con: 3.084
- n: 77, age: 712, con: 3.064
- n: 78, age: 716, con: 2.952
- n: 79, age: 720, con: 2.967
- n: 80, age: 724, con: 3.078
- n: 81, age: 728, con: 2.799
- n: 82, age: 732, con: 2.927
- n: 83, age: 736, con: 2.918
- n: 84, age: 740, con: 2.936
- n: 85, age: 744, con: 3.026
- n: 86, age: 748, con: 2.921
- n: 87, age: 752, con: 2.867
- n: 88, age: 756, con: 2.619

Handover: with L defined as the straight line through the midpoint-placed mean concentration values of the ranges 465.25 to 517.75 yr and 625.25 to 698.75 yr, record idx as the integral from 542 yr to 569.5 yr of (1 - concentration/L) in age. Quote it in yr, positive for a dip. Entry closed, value 7.1 yr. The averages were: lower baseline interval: 2.37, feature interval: 1.93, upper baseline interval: 3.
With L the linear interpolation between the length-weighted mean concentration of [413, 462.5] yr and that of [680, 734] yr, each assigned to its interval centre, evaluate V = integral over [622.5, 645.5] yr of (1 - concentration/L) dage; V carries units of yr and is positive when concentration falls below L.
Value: 0.5 yr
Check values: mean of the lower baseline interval 2.4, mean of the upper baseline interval 3.05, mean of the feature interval 2.82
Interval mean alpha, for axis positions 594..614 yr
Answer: 2.8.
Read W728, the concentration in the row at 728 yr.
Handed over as 2.799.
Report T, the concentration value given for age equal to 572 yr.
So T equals 1.435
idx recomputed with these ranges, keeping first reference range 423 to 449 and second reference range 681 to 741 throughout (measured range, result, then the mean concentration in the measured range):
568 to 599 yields 6.63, 2.15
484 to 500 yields 1.49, 2.28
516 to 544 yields 0.75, 2.54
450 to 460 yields 0.32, 2.35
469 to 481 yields 1.07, 2.26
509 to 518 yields 0.19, 2.51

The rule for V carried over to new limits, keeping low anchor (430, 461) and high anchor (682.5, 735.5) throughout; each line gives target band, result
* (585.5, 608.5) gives 0.5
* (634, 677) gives -1.2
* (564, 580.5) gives 6.9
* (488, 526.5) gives 0.4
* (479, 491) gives 1.0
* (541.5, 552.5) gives 0.8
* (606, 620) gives -0.3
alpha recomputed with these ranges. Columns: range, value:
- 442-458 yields 2.31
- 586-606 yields 2.67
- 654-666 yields 3.03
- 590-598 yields 2.75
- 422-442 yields 2.43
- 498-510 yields 2.59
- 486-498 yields 2.28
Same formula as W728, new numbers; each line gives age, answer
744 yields 3.026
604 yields 2.764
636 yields 2.775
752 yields 2.867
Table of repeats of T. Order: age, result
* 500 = 2.355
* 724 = 3.078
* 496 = 2.31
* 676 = 3.161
